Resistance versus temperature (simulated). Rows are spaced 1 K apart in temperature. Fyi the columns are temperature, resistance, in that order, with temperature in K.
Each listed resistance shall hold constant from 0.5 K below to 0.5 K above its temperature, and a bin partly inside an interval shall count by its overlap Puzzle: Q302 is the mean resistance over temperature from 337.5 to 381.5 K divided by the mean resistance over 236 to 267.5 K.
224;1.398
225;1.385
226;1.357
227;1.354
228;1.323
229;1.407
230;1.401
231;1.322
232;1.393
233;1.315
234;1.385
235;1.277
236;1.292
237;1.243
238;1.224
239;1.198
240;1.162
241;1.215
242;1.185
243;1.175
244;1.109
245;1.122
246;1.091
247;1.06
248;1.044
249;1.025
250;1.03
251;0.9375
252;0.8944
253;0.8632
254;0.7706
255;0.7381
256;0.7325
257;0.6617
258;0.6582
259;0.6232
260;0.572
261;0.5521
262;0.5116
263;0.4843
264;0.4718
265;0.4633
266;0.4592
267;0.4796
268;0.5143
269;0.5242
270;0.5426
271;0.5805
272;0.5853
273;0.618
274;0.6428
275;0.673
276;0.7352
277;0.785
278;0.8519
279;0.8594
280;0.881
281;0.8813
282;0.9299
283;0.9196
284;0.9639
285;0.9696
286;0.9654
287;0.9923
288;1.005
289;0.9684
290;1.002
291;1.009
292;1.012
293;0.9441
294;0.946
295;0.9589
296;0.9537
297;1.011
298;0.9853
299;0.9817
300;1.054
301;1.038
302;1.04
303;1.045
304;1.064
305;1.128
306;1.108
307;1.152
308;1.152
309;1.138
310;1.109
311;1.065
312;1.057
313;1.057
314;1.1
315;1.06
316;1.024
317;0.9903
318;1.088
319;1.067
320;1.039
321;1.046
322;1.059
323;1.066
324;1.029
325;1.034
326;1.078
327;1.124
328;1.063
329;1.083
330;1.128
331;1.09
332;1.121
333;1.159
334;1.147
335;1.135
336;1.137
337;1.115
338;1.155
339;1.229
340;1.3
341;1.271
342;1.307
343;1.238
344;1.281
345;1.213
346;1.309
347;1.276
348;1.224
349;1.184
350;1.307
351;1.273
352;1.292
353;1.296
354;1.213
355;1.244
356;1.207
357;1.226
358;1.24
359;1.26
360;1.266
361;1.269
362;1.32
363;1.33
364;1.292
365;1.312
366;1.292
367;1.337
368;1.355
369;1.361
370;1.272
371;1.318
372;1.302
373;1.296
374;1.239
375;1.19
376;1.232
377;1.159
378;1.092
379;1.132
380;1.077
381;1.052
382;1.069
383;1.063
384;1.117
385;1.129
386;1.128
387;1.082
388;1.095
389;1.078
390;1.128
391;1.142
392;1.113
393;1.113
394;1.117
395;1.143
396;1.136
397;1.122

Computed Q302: 1.4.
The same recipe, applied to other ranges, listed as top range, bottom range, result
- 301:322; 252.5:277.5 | 1.76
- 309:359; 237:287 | 1.41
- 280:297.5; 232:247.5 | 0.80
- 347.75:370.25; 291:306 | 1.26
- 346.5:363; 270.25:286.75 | 1.57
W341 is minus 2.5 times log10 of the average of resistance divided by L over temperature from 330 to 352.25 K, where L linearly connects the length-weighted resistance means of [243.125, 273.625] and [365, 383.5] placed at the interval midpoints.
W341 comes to -0.13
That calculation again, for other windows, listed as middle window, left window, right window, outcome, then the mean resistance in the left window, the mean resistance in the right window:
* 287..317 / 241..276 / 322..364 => -0.06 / 0.753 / 1.2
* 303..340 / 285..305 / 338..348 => 0.05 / 1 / 1.26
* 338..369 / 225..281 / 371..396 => -0.17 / 0.92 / 1.14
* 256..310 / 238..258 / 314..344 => 0.26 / 0.998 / 1.12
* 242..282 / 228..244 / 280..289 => 0.41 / 1.28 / 0.95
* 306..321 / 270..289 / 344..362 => -0.06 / 0.821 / 1.26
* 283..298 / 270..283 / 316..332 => -0.16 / 0.75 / 1.07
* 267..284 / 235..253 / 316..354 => 0.49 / 1.12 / 1.16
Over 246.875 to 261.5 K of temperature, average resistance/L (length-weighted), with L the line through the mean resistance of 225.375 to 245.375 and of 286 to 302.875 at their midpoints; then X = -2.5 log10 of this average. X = 0.424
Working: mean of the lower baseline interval 1.27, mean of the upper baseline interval 0.994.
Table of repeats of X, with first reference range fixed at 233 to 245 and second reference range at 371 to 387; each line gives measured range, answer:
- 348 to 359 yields -0.072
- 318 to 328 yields 0.117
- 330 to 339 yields 0.037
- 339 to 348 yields -0.086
